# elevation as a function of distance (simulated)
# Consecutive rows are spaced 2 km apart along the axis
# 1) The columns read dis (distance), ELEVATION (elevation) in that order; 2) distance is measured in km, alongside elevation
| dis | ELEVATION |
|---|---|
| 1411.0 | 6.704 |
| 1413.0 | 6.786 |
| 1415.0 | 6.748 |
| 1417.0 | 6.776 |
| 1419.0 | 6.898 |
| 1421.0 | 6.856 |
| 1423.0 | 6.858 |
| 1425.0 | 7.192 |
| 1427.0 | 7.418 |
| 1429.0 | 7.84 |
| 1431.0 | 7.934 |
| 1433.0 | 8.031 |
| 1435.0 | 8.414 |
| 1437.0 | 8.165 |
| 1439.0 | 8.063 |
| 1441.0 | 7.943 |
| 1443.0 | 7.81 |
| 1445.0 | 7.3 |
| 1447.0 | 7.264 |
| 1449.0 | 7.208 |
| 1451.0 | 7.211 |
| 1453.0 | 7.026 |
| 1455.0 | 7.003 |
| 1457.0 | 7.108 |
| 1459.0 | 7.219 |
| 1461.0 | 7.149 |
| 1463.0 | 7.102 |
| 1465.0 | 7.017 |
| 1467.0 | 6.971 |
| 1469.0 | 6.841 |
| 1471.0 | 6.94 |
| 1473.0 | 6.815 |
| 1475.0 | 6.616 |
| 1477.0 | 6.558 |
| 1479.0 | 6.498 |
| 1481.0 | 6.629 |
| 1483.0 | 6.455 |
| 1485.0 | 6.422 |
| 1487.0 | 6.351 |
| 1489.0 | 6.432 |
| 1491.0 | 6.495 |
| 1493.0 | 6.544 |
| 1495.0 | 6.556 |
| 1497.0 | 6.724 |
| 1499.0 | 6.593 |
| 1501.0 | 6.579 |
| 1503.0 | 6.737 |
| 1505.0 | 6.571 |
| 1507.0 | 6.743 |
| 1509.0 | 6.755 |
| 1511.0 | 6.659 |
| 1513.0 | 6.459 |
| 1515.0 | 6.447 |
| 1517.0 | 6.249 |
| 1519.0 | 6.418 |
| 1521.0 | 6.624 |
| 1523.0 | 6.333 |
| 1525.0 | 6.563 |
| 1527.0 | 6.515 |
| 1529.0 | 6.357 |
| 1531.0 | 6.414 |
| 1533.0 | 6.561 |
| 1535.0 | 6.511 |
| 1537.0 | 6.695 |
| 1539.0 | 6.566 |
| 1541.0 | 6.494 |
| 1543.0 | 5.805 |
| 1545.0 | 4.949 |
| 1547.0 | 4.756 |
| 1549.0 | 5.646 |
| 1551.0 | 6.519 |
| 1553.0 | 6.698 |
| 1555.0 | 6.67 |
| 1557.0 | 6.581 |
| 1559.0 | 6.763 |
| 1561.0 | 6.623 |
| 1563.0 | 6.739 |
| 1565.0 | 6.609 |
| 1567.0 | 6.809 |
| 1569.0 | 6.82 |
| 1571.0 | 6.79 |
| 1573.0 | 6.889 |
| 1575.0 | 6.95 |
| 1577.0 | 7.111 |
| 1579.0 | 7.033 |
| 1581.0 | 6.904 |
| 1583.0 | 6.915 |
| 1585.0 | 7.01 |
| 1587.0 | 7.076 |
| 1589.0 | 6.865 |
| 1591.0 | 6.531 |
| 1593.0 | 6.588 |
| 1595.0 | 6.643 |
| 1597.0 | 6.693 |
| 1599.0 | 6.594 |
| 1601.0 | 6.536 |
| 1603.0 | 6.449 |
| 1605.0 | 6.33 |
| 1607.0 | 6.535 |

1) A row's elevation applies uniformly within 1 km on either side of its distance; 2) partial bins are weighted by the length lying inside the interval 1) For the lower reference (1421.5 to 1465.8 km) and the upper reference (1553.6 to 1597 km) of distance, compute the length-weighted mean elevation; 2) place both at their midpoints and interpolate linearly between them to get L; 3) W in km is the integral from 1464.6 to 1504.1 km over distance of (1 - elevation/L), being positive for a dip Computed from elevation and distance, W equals 3.4 km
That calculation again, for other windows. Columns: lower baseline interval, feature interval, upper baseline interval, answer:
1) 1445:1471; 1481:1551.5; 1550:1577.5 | 5.3 km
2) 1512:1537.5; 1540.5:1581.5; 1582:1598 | 1.1 km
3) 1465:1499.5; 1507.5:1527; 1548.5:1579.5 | 0.5 km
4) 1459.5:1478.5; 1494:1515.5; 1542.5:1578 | 0.3 km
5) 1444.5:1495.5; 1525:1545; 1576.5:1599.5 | 1.4 km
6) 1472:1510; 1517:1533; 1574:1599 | 0.5 km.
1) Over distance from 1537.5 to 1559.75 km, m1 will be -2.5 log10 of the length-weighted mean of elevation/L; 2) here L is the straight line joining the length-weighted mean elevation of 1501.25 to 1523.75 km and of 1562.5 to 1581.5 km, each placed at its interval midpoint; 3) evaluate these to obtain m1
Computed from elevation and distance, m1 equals 0.10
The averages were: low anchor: 6.55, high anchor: 6.87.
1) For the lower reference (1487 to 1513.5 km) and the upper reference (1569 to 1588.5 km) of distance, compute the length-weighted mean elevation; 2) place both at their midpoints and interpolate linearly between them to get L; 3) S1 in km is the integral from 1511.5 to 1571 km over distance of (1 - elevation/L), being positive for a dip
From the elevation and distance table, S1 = 3.4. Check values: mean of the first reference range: 6.6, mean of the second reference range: 6.95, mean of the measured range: 6.4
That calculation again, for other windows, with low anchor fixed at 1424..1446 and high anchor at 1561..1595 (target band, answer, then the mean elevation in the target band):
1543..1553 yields 2.0 km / 5.62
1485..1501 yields 1.9 km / 6.52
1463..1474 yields 1.0 km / 6.93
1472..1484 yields 1.5 km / 6.6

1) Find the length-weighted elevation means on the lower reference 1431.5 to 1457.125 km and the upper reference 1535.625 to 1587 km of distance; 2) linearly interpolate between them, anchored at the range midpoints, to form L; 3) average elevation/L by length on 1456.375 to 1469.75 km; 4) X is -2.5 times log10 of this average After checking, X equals 0.06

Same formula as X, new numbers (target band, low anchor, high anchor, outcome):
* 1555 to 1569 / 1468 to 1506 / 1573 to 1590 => 0.033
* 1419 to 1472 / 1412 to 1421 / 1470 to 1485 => -0.100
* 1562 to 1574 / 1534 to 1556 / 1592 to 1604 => -0.075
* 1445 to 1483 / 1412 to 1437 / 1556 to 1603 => 0.039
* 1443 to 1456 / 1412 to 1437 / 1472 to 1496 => -0.032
